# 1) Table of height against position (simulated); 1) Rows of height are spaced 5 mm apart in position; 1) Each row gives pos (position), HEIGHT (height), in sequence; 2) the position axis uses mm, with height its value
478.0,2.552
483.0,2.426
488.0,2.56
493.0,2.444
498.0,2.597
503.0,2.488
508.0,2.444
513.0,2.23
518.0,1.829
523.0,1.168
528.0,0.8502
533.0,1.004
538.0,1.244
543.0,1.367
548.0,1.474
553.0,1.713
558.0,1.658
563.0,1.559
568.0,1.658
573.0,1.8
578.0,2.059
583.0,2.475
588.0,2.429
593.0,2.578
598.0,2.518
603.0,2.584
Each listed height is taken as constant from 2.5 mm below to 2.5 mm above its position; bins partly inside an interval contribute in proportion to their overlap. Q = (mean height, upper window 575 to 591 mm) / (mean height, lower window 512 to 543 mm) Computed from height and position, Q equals 1.72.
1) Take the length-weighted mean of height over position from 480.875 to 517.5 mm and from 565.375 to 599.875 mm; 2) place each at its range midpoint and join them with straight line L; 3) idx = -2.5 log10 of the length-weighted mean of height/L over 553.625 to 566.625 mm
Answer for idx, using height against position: 0.359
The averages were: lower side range 2.42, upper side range 2.21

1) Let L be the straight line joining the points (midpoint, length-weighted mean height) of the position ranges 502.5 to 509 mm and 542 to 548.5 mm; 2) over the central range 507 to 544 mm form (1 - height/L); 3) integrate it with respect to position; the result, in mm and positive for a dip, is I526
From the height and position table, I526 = 9.1 mm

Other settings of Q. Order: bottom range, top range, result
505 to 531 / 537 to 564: 0.89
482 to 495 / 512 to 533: 0.57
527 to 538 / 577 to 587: 2.30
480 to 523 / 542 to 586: 0.77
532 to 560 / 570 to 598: 1.60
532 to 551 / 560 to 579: 1.34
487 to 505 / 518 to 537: 0.45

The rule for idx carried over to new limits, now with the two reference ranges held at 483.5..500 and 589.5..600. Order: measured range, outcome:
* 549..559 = 0.46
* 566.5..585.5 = 0.25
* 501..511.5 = 0.03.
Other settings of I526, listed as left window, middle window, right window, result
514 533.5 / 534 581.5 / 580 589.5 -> 8.06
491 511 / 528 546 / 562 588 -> 8.63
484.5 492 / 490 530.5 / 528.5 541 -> -2.76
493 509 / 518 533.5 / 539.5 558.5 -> 6.74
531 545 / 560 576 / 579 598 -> 2.20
